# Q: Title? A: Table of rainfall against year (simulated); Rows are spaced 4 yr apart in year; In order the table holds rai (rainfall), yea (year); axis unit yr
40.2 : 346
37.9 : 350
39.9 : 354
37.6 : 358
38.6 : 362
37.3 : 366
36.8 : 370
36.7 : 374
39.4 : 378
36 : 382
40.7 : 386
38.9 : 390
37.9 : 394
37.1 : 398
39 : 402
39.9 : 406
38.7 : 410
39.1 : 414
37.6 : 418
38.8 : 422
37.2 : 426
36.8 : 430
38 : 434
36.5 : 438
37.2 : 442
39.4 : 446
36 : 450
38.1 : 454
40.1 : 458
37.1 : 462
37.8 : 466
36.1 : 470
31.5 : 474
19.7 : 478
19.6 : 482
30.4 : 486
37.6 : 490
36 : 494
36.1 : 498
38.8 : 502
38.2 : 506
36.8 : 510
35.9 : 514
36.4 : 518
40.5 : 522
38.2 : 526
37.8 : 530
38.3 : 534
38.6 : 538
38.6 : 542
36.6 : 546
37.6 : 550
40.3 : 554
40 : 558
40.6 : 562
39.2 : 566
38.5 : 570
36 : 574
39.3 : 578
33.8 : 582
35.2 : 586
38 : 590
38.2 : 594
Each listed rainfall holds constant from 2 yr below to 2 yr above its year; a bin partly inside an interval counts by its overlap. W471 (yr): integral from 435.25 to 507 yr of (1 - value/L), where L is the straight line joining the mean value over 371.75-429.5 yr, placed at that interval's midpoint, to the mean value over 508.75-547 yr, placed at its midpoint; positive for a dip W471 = 6.2 yr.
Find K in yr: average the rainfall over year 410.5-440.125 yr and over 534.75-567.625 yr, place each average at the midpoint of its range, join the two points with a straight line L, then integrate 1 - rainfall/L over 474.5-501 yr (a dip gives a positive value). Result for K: 5.5 yr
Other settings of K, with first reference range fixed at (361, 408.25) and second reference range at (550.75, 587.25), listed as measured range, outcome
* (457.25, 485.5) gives 5.11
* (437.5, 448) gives 0.08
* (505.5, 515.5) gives 0.35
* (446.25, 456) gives 0.18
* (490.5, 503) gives 0.41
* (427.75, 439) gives 0.30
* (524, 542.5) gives -0.06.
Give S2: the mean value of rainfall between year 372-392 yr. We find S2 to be 38.3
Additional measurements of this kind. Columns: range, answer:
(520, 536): 38.7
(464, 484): 28.9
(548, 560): 39.3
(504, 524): 37.6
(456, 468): 38.3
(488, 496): 36.8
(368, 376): 36.8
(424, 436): 37.3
